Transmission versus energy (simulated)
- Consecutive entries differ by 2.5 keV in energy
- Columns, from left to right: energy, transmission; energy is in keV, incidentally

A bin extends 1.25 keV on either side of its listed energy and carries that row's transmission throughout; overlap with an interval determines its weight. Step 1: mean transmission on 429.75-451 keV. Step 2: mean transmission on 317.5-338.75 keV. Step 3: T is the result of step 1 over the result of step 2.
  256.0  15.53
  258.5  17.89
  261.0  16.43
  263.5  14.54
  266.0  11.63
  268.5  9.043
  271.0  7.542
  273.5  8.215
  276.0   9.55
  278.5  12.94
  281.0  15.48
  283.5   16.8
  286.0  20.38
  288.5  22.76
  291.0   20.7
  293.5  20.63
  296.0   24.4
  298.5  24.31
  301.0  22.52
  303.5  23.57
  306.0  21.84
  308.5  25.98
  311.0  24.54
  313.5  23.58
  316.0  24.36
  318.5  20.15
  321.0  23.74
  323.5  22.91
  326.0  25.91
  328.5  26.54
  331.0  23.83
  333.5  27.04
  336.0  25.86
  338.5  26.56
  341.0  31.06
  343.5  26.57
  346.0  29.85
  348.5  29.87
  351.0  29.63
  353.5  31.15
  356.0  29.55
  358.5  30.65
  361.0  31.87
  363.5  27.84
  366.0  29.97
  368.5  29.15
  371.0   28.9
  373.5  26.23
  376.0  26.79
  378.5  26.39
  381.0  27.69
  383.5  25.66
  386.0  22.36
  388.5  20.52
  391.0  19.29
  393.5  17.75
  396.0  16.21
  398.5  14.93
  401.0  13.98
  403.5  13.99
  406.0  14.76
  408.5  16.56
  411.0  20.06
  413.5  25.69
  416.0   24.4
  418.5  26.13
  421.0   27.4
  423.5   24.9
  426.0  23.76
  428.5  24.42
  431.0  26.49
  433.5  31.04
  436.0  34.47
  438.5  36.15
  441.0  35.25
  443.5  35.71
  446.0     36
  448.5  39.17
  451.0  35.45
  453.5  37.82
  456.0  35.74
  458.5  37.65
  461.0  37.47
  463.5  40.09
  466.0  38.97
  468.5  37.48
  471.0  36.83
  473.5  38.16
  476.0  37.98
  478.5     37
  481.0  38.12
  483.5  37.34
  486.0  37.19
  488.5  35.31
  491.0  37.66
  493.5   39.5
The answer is 1.4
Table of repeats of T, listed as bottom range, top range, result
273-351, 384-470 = 1.21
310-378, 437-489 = 1.37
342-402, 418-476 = 1.33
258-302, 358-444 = 1.52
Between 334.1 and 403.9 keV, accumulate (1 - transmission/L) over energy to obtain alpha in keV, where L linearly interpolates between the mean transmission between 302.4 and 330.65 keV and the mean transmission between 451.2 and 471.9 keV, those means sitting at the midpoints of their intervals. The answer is 7.2 keV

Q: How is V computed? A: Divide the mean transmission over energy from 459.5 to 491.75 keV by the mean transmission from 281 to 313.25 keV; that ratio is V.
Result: 1.70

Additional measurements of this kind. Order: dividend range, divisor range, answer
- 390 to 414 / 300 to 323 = 0.73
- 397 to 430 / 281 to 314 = 0.94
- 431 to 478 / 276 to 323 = 1.71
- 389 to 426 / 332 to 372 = 0.68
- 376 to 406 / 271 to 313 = 1.03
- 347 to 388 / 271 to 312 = 1.47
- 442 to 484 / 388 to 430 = 1.84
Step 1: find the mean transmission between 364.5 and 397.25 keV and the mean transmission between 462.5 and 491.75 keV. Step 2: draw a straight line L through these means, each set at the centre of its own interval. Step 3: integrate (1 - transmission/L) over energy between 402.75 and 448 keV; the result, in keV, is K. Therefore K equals 5.9 keV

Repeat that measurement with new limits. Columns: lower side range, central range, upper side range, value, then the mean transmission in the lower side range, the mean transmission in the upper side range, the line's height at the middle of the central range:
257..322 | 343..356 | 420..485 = -2.7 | 18.6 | 34.7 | 24.5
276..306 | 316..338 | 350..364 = 0.9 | 20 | 30.2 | 25.6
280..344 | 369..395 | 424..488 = 4.4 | 23.5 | 35.3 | 29.3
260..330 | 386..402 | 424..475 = 6.4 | 19.3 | 34.8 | 29.2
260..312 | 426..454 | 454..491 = 0.8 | 17.8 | 37.5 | 34.1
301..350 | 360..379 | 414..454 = -0.5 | 25.4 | 30.9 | 27.6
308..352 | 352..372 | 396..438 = -4.1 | 26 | 22.7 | 24.8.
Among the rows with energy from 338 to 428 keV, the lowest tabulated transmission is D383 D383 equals 13.98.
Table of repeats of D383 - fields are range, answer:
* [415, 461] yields 23.76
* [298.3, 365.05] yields 20.15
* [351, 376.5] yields 26.23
